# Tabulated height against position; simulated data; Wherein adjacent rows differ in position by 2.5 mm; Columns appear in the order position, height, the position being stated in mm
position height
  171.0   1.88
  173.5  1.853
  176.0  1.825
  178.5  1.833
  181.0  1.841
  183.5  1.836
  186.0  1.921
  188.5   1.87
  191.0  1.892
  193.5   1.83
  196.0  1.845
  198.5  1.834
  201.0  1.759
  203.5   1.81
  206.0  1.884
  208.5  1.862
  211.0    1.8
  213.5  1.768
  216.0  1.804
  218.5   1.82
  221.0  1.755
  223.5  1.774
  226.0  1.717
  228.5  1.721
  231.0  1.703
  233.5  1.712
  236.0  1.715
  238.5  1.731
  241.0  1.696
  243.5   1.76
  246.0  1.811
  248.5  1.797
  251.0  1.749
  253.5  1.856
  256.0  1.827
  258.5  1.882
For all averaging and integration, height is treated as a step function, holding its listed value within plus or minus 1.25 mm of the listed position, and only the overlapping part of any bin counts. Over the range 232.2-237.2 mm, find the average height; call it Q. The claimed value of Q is 1.71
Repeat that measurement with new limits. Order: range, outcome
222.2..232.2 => 1.73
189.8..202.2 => 1.83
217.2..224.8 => 1.78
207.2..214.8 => 1.81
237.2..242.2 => 1.71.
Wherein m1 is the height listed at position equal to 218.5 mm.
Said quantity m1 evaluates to 1.82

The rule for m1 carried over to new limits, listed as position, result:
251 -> 1.749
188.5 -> 1.87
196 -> 1.845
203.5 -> 1.81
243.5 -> 1.76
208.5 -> 1.862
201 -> 1.759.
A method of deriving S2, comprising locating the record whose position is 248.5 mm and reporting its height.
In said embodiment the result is 1.797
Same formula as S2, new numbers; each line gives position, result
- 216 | 1.804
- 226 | 1.717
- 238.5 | 1.731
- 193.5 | 1.83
